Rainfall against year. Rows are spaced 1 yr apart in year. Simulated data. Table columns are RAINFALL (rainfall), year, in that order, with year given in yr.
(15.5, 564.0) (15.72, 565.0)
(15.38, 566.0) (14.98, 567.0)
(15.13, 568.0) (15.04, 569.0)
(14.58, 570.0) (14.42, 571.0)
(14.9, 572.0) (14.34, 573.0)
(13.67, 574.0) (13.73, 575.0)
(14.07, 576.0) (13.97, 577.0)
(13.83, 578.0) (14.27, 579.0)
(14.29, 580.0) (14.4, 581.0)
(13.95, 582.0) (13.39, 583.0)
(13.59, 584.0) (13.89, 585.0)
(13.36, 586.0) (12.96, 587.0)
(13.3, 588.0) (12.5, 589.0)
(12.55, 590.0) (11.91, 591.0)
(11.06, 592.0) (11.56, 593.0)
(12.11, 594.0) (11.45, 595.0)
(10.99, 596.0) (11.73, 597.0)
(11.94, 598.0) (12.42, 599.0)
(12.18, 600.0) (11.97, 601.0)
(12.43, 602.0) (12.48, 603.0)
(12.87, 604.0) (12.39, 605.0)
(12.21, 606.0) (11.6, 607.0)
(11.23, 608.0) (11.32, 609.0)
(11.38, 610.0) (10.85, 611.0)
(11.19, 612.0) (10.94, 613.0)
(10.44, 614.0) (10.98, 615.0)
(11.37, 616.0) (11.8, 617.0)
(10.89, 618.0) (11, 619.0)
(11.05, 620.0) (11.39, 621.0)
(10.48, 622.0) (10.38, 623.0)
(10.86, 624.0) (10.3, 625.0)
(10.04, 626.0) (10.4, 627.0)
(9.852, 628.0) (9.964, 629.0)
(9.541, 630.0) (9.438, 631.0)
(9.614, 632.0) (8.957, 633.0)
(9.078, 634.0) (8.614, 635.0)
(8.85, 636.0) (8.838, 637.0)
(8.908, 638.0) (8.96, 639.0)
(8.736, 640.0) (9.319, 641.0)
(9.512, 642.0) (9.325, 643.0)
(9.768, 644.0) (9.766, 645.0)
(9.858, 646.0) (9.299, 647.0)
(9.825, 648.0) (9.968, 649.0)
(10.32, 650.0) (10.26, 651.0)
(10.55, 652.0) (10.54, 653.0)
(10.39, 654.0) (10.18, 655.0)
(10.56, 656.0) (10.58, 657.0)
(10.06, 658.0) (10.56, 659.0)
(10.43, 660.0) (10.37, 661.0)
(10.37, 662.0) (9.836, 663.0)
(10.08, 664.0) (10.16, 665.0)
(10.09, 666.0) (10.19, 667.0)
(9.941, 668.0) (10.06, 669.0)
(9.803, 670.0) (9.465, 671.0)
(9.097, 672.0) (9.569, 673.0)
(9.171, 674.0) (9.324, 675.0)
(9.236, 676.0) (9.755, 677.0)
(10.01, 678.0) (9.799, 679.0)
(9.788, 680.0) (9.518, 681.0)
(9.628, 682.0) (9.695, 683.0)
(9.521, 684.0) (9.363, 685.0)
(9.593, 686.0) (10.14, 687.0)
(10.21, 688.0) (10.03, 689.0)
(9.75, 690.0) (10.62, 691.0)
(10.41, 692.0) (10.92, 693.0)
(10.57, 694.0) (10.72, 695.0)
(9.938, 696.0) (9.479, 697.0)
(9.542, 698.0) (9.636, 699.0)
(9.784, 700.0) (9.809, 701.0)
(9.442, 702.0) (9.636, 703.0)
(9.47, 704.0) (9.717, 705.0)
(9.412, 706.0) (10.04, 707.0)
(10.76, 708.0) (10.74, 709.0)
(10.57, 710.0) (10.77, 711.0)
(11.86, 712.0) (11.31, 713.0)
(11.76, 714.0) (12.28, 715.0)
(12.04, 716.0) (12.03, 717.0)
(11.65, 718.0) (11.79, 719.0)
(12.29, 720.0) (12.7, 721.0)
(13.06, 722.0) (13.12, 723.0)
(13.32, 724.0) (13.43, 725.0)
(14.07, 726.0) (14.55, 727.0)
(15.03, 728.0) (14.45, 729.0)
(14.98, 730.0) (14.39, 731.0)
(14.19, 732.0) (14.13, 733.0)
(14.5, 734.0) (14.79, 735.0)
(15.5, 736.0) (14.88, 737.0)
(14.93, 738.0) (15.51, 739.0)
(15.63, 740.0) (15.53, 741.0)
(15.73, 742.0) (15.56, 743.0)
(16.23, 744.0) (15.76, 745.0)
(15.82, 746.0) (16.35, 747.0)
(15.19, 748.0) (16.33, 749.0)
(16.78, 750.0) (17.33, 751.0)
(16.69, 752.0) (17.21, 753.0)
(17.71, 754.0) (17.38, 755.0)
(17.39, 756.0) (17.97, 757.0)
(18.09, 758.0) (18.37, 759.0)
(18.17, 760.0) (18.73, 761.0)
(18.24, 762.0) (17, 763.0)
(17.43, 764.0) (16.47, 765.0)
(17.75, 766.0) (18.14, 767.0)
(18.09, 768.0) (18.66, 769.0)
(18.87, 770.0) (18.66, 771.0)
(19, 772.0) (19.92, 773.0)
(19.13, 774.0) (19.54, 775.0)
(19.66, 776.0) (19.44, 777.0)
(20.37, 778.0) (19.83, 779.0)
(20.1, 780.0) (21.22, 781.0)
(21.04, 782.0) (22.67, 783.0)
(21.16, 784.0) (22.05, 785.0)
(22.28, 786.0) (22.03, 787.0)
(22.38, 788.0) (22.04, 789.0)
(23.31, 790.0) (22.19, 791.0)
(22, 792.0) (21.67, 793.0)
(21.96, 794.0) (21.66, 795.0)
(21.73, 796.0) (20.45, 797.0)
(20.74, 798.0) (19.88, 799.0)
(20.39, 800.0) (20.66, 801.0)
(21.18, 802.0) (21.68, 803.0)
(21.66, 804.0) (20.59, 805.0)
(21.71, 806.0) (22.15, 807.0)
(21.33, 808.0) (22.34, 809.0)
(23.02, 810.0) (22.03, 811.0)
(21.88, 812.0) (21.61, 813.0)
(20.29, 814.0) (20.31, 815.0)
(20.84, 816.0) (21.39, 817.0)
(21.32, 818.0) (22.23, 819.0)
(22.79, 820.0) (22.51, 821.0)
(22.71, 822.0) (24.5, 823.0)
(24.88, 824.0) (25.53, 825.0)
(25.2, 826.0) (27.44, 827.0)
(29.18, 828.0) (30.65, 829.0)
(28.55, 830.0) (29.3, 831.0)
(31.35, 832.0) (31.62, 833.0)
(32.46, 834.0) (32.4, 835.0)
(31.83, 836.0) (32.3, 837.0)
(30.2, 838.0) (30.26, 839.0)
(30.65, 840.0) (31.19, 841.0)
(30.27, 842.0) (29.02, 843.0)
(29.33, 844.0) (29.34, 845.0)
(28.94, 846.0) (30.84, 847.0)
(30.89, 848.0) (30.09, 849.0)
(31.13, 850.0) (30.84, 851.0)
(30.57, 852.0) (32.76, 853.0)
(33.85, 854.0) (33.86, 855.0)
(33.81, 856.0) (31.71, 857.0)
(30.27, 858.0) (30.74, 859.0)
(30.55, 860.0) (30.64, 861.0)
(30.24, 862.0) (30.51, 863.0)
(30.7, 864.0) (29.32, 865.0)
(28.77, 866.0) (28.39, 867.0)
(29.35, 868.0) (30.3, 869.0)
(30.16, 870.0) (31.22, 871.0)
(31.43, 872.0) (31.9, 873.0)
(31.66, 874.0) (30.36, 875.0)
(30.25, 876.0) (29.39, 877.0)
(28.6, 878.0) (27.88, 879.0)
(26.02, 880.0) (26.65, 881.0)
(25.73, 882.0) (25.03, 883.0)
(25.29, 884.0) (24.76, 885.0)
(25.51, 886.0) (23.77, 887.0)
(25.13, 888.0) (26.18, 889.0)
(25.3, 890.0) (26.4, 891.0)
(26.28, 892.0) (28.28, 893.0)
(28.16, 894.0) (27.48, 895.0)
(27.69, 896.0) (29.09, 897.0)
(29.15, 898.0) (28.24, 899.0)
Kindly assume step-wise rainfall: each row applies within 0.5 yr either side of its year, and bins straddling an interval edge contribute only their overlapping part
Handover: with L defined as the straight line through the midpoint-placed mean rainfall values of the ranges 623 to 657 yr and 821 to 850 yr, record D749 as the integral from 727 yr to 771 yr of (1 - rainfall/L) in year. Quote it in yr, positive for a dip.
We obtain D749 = 8.9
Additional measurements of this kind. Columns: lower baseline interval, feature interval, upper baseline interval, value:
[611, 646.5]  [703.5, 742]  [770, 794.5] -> 8.8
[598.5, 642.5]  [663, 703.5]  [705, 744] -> 7.8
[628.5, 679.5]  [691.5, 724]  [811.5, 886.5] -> 8.8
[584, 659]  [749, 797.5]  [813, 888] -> 6.6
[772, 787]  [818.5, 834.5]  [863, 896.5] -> -1.9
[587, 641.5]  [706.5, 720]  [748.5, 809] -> 4.1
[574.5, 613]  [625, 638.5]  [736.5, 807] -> 4.4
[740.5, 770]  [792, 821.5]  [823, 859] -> 4.2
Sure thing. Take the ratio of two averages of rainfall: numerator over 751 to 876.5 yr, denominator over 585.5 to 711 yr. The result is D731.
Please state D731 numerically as 2.36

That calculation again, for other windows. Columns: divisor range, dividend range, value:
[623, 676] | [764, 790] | 2.04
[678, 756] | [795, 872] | 2.15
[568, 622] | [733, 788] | 1.43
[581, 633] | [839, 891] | 2.54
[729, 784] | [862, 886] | 1.66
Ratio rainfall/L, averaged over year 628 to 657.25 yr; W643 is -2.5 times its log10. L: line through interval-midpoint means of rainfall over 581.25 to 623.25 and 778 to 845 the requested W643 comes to 0.43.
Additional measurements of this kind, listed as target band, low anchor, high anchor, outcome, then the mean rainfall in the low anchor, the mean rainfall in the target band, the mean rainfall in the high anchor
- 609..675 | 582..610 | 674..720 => 0.13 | 12.3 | 10.1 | 10.3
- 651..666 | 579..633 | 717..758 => 0.25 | 11.7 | 10.3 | 15.1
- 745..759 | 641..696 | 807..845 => 0.10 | 9.97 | 17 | 26.3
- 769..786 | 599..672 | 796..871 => 0.11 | 10.4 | 20.2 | 27.1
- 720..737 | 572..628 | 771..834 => 0.31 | 12.1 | 14.1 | 22.5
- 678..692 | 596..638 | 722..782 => 0.37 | 10.8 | 9.85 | 16.8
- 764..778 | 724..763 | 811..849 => 0.05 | 16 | 18.7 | 27.2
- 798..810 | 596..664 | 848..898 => 0.12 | 10.5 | 21.3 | 29.1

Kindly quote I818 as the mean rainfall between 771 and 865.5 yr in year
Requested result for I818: 25.3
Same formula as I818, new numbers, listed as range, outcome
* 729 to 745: 15.1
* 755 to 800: 19.9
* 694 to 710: 9.92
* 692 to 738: 12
